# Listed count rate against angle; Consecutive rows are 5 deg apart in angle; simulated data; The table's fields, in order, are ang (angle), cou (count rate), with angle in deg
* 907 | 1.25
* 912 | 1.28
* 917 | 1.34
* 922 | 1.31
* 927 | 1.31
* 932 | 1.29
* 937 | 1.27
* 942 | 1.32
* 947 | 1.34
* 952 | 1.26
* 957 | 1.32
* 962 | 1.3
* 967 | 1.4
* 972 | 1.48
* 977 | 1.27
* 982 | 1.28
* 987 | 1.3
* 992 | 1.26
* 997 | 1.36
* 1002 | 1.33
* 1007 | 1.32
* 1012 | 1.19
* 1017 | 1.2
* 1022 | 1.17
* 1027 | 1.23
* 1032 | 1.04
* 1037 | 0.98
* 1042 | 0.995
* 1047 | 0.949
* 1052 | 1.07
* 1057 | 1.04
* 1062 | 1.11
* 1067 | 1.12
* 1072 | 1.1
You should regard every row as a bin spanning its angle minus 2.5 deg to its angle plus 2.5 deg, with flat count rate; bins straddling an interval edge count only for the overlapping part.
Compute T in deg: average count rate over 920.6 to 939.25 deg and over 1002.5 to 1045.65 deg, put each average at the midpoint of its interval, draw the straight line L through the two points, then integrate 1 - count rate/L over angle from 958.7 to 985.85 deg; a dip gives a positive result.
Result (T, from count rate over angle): -2.57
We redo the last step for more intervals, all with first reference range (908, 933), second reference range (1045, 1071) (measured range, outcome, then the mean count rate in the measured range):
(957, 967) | -0.8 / 1.33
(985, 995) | -0.9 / 1.28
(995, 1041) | -2.4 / 1.19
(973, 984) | -0.9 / 1.3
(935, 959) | -0.9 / 1.3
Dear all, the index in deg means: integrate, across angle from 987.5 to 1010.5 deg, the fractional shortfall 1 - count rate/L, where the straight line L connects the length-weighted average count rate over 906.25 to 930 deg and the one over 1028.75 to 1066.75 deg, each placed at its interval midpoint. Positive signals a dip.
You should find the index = -3.5 deg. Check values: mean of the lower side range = 1.3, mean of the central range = 1.31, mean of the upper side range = 1.04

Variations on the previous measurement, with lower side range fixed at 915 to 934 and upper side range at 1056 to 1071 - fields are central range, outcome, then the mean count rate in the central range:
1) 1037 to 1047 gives 1.3 deg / 0.98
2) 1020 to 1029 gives -0.3 deg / 1.2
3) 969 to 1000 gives -2.7 deg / 1.33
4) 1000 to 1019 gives -1.3 deg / 1.26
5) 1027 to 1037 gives 0.6 deg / 1.07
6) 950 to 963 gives -0.3 deg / 1.29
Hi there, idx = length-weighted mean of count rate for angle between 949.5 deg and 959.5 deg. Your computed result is 1.29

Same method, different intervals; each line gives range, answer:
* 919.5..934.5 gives 1.3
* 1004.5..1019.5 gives 1.24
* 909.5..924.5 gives 1.31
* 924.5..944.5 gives 1.3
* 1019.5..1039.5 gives 1.1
